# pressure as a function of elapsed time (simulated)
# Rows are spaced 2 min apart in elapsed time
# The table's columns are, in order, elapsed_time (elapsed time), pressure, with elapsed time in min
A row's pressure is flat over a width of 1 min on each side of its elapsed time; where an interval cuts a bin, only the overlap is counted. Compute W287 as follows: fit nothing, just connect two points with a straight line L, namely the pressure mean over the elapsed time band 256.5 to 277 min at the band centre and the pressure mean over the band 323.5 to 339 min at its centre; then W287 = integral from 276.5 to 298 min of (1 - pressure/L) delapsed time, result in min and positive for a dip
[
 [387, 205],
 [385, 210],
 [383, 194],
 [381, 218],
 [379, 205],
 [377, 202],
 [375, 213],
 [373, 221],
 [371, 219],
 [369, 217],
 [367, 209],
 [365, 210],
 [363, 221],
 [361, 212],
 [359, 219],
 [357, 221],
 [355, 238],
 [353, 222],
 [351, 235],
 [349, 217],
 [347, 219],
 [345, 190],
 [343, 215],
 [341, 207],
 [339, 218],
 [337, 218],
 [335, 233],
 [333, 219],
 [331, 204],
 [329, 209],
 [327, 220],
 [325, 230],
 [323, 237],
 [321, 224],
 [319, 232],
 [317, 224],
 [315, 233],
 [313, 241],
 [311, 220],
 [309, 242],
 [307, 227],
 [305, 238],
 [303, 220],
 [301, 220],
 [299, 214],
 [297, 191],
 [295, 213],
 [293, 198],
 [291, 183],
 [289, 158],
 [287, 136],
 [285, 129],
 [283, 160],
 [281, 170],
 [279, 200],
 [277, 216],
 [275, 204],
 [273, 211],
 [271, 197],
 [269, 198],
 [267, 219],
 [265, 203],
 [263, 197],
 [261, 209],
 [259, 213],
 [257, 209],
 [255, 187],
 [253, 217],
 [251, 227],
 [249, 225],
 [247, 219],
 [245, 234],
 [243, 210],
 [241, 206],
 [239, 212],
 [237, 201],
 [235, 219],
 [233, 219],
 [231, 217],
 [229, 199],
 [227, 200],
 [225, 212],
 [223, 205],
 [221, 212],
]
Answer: 3.5 min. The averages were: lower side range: 206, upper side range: 220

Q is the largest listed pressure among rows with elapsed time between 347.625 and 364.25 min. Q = 238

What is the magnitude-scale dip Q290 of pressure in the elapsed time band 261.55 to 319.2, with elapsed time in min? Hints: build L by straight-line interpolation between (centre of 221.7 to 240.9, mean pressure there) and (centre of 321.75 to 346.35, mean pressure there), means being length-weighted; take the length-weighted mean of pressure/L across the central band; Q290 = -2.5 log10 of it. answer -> 0.056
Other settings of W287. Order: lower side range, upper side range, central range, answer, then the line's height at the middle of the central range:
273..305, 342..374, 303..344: -4.2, 204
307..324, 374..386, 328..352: 0.7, 222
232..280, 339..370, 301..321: -1.5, 214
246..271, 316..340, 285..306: 2.2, 216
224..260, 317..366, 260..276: 0.7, 214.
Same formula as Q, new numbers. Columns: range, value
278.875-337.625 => 242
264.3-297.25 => 219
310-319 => 241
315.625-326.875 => 237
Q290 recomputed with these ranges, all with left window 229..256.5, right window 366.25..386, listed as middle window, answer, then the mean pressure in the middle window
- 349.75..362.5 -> -0.064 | 224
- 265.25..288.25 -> 0.150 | 186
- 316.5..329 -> -0.071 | 226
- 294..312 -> -0.040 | 221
